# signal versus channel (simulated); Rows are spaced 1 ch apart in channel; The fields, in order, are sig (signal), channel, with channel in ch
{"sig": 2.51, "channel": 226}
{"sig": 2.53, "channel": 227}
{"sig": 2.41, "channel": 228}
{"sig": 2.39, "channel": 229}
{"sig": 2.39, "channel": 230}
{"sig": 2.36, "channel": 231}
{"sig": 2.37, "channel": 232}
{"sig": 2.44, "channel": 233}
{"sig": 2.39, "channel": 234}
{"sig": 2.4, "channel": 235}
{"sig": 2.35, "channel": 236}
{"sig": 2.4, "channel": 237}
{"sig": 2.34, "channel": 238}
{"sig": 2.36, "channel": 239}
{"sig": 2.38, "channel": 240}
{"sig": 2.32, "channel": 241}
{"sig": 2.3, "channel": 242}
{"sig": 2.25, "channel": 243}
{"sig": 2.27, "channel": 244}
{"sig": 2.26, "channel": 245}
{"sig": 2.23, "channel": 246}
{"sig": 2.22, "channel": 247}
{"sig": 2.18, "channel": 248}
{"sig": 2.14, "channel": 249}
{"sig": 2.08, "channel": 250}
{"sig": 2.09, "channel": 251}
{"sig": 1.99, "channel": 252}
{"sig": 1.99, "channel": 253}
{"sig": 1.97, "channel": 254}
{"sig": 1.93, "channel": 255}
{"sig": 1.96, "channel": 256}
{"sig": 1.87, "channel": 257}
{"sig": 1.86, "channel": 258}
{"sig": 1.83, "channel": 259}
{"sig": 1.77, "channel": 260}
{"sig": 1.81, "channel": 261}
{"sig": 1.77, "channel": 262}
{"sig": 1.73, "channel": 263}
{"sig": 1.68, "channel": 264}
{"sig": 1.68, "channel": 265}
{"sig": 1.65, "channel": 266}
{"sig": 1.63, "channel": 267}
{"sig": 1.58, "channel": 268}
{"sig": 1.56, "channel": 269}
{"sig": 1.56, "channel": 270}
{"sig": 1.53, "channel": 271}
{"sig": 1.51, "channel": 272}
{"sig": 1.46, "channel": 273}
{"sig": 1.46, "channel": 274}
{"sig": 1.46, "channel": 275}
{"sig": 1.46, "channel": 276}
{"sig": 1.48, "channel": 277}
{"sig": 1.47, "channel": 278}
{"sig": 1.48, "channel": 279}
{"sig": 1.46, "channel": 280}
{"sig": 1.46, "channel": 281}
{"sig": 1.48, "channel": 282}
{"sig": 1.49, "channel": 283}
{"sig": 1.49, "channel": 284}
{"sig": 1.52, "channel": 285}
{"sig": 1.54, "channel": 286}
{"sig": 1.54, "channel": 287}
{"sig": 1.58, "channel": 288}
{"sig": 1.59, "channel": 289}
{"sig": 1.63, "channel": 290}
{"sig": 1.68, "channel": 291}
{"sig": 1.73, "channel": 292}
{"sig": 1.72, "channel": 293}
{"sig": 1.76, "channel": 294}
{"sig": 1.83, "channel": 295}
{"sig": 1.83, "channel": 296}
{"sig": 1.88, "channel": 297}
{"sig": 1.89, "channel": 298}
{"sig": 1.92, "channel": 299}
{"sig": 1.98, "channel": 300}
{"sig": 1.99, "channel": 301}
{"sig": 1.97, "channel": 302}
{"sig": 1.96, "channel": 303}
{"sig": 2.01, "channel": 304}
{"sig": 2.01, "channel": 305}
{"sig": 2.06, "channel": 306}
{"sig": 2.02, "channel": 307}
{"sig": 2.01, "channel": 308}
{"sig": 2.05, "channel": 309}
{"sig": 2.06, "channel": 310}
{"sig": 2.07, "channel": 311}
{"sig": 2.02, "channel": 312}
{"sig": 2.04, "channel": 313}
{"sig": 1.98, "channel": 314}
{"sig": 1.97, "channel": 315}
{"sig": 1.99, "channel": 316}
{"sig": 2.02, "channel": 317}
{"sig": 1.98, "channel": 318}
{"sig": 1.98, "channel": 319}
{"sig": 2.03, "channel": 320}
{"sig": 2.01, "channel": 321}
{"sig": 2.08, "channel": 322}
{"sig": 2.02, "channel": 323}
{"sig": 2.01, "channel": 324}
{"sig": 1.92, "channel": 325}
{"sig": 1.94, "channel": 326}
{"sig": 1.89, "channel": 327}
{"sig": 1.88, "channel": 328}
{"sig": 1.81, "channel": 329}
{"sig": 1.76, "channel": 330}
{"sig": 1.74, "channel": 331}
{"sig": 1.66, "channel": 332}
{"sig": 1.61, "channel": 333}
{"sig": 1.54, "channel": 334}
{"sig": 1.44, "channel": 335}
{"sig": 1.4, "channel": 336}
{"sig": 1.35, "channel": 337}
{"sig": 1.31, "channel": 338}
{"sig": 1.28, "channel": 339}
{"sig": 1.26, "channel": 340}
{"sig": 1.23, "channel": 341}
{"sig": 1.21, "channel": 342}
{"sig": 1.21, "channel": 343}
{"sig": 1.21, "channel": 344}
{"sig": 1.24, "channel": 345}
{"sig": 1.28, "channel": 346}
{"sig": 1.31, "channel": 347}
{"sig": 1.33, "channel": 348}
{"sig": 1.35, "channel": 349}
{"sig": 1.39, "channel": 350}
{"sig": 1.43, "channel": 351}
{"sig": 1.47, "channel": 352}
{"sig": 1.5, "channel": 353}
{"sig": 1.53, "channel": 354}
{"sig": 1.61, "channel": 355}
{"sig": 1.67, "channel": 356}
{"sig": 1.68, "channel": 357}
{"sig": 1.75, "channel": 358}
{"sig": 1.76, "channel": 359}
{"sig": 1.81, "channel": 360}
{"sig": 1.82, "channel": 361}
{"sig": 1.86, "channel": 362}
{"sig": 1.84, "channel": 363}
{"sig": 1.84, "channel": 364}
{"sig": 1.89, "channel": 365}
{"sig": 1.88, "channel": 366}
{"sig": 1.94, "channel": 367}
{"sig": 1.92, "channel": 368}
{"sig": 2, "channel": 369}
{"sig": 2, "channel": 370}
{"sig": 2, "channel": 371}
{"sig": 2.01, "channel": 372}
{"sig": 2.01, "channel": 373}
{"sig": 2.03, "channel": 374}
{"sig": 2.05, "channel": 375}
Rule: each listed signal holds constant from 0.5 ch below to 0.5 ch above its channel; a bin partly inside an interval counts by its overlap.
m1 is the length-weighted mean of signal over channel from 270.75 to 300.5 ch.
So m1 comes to 1.61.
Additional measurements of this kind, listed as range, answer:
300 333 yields 1.96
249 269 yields 1.84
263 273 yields 1.6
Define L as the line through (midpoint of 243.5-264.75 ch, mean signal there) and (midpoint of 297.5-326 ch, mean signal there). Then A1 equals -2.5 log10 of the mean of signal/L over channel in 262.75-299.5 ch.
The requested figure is 0.233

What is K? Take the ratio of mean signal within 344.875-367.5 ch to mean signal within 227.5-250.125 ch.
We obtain 0.7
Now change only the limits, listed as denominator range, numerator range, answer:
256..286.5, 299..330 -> 1.24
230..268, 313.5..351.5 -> 0.78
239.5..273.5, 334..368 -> 0.80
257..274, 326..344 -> 0.91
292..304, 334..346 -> 0.69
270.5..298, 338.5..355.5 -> 0.85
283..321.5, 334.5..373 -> 0.85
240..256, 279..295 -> 0.74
